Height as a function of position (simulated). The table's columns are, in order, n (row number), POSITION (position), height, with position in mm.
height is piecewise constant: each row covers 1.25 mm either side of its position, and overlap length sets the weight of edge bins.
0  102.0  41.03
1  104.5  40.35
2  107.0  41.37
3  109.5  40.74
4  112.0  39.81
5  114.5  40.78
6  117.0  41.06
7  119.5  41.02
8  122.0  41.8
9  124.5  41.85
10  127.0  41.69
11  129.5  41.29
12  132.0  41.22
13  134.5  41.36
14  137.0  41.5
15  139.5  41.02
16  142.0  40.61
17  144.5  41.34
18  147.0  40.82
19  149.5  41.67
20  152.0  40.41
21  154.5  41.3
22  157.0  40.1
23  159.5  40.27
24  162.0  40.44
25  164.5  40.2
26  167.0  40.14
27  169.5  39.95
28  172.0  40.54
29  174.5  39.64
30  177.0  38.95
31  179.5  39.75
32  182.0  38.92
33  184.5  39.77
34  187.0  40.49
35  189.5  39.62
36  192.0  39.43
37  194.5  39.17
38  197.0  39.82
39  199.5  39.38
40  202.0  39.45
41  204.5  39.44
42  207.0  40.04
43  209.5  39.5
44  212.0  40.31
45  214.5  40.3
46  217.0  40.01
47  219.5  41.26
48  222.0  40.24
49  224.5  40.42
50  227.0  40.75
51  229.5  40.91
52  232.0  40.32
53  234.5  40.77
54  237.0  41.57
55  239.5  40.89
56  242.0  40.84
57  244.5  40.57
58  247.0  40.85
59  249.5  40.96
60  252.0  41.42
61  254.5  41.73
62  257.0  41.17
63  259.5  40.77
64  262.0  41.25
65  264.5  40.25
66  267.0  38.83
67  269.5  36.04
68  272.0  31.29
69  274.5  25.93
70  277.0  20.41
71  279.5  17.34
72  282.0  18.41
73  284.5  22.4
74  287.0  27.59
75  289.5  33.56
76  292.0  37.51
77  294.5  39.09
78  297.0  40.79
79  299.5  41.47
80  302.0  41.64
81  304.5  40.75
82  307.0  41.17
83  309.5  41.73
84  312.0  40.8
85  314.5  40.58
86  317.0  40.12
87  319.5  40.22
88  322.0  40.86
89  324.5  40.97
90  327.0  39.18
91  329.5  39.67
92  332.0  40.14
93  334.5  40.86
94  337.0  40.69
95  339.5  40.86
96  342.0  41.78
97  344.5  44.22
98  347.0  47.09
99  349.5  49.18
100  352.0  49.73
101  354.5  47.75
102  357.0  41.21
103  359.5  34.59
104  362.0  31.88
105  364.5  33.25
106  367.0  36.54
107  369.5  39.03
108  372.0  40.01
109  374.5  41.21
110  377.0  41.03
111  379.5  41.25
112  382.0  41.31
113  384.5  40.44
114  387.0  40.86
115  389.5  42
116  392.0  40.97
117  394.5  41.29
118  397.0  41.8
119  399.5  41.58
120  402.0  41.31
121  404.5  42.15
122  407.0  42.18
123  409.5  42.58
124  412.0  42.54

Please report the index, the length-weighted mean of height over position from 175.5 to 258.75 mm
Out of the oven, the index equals 40.3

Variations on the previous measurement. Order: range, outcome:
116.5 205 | 40.4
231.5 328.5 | 37.2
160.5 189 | 39.9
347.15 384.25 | 40.8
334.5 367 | 41.6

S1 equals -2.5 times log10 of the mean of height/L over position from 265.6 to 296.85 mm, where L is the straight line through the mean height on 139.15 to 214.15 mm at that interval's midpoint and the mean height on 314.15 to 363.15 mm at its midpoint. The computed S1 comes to 0.359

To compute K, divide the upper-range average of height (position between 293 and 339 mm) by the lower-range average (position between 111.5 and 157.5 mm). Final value 0.99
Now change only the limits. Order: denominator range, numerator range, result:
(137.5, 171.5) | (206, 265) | 1.00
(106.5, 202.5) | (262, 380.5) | 0.94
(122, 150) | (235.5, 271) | 0.98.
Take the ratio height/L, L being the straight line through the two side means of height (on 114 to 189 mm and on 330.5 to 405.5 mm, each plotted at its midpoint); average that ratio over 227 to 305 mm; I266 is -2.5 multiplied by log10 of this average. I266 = 0.13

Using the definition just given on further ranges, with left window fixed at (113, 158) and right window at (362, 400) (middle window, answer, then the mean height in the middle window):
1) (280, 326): 0.10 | 36.9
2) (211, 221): 0.01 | 40.5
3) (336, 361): -0.09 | 43.6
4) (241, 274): 0.03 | 39.4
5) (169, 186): 0.03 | 39.6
